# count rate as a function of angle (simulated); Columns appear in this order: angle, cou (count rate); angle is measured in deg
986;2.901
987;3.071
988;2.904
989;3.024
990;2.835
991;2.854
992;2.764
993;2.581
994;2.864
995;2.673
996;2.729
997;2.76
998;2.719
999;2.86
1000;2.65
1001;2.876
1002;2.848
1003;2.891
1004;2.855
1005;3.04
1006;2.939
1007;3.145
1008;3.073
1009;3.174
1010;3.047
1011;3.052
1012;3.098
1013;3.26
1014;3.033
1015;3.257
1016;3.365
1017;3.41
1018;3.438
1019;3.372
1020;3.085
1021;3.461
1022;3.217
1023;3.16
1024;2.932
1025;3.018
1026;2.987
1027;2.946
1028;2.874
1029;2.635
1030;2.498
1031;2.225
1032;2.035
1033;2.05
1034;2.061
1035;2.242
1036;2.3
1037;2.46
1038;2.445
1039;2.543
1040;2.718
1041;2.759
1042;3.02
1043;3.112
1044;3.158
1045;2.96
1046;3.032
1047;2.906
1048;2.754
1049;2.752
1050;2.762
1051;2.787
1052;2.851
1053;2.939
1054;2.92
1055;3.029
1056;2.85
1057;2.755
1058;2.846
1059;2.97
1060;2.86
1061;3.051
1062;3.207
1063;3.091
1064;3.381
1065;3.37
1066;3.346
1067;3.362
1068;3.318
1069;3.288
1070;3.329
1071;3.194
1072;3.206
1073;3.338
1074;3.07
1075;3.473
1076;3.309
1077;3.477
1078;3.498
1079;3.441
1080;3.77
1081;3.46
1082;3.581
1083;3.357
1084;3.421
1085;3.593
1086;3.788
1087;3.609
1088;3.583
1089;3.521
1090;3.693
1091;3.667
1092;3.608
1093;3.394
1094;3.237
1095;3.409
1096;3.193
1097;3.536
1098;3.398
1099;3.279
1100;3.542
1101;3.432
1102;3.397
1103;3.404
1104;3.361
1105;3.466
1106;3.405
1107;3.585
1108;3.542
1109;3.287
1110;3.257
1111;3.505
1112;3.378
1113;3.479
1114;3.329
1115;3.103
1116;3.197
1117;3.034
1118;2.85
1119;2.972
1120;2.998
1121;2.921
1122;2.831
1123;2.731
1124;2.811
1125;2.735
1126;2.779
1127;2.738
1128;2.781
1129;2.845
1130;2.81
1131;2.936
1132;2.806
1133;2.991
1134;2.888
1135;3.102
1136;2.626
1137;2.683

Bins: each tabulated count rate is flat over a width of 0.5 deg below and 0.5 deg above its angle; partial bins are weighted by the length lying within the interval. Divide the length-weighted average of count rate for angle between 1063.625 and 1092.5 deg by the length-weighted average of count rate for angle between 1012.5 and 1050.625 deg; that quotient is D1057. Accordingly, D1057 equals 1.21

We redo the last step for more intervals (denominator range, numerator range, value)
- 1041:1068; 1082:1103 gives 1.16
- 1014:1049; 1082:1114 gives 1.22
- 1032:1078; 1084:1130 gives 1.11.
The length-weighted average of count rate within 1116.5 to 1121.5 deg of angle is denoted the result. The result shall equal 2.95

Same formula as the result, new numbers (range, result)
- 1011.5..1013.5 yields 3.18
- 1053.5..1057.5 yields 2.89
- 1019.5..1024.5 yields 3.17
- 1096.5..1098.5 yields 3.47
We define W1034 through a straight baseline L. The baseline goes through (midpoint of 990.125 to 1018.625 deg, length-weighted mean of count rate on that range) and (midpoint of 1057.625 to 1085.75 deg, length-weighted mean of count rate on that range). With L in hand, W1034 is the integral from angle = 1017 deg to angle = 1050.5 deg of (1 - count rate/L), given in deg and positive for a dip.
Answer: 3.5 deg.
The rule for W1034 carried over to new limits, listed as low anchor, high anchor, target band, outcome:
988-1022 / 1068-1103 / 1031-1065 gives 4.9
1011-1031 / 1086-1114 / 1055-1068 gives 0.7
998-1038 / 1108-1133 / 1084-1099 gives -2.7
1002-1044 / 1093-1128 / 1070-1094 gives -2.9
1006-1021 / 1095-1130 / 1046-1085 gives 0.2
